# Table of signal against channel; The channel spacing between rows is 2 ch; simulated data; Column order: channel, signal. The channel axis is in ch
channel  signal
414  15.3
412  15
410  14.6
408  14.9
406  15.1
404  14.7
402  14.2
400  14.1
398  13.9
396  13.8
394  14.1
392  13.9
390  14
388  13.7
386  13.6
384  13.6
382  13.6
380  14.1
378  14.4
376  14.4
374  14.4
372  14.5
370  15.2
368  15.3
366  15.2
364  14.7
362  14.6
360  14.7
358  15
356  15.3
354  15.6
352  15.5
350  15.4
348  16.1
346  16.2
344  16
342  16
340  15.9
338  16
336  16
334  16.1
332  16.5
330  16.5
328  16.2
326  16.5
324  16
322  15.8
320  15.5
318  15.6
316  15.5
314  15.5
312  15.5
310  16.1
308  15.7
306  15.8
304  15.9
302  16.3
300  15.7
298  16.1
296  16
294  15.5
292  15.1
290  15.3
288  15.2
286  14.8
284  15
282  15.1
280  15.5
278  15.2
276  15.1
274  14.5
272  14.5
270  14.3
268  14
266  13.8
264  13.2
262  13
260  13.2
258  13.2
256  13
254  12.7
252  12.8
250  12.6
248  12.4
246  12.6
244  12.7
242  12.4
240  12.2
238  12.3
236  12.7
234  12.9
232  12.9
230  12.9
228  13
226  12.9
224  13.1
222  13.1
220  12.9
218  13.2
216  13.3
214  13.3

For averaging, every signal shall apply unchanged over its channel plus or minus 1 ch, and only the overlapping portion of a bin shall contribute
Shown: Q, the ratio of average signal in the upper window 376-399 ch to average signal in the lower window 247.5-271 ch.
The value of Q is 1.05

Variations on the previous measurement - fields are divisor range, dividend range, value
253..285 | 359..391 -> 1.02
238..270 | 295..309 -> 1.23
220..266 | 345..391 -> 1.15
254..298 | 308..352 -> 1.10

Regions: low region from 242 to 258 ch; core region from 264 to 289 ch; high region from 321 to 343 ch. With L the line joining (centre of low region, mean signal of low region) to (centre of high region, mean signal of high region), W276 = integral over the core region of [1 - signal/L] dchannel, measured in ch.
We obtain -1.6 ch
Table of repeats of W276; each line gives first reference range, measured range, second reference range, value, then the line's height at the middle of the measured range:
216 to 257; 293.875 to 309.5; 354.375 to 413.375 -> -2.8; 13.5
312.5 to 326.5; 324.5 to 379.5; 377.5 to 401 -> -2.2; 14.9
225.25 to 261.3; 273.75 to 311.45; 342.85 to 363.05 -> -4.1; 14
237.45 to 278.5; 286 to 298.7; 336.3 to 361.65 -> -1.1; 14.2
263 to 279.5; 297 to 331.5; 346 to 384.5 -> -3.1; 14.6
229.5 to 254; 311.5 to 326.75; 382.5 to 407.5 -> -2.7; 13.3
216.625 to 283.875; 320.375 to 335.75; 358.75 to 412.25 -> -2.5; 13.9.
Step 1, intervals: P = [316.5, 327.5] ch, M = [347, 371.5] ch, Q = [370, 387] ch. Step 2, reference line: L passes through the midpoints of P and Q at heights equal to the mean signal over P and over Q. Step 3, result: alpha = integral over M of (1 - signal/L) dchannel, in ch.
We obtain -0.8 ch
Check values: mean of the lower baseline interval 15.9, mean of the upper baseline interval 14.1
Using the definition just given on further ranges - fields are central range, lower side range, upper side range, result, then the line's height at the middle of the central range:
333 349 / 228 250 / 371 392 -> -2.8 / 13.6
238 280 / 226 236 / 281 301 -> 2.0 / 14.1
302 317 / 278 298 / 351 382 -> -0.6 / 15.2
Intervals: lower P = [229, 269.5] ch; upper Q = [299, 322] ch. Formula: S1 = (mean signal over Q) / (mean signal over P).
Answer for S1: 1.2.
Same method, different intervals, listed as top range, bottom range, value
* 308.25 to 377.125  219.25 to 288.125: 1.16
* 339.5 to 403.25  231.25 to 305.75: 1.05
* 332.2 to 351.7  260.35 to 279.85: 1.12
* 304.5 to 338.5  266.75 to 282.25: 1.08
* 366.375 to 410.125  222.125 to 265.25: 1.12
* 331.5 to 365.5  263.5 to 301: 1.04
